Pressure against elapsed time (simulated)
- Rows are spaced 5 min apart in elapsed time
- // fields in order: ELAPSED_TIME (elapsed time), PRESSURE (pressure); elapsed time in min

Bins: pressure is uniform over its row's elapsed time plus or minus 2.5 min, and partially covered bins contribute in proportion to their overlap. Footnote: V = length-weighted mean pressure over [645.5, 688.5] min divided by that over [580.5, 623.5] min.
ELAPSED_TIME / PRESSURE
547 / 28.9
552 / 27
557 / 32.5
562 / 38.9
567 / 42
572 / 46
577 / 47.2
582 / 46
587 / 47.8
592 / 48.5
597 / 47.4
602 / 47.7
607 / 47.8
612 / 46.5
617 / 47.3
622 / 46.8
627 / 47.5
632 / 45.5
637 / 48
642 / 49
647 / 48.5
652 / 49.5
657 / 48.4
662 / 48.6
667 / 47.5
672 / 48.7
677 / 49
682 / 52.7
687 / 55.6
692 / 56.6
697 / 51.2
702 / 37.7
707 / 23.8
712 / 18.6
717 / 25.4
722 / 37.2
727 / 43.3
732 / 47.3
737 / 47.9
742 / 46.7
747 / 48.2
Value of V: 1.05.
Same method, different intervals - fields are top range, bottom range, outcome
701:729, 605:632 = 0.65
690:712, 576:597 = 0.83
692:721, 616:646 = 0.71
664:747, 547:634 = 0.99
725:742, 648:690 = 0.93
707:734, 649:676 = 0.68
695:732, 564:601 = 0.75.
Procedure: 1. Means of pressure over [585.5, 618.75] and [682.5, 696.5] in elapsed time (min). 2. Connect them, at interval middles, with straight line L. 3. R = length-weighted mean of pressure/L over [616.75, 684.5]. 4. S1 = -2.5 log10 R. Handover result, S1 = 0.07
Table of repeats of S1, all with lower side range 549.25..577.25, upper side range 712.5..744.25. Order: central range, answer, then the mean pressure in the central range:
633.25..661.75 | -0.24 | 48.5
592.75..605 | -0.23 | 47.7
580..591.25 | -0.22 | 47.2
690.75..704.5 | -0.21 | 47.8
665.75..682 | -0.24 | 49.1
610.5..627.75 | -0.21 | 47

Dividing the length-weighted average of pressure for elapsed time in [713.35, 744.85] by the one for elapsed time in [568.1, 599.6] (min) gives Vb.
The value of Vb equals 0.9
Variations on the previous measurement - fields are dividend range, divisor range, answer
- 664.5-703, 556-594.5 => 1.14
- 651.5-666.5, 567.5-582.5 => 1.06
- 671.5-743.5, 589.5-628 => 0.90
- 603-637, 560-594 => 1.04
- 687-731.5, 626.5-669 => 0.80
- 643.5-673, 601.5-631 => 1.03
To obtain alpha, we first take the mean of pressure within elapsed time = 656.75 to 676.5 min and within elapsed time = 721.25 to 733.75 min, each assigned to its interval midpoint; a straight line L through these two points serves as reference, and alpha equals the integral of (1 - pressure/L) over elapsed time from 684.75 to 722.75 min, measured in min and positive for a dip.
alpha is 6.0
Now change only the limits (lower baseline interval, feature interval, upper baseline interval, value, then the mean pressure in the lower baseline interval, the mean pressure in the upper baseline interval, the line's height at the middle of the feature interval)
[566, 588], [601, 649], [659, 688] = 0.5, 45.9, 50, 48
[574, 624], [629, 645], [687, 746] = -0.9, 47.3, 40.5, 45.1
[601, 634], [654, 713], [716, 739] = -2.8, 47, 41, 43.4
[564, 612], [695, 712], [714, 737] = 2.5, 46.6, 38.9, 40.1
